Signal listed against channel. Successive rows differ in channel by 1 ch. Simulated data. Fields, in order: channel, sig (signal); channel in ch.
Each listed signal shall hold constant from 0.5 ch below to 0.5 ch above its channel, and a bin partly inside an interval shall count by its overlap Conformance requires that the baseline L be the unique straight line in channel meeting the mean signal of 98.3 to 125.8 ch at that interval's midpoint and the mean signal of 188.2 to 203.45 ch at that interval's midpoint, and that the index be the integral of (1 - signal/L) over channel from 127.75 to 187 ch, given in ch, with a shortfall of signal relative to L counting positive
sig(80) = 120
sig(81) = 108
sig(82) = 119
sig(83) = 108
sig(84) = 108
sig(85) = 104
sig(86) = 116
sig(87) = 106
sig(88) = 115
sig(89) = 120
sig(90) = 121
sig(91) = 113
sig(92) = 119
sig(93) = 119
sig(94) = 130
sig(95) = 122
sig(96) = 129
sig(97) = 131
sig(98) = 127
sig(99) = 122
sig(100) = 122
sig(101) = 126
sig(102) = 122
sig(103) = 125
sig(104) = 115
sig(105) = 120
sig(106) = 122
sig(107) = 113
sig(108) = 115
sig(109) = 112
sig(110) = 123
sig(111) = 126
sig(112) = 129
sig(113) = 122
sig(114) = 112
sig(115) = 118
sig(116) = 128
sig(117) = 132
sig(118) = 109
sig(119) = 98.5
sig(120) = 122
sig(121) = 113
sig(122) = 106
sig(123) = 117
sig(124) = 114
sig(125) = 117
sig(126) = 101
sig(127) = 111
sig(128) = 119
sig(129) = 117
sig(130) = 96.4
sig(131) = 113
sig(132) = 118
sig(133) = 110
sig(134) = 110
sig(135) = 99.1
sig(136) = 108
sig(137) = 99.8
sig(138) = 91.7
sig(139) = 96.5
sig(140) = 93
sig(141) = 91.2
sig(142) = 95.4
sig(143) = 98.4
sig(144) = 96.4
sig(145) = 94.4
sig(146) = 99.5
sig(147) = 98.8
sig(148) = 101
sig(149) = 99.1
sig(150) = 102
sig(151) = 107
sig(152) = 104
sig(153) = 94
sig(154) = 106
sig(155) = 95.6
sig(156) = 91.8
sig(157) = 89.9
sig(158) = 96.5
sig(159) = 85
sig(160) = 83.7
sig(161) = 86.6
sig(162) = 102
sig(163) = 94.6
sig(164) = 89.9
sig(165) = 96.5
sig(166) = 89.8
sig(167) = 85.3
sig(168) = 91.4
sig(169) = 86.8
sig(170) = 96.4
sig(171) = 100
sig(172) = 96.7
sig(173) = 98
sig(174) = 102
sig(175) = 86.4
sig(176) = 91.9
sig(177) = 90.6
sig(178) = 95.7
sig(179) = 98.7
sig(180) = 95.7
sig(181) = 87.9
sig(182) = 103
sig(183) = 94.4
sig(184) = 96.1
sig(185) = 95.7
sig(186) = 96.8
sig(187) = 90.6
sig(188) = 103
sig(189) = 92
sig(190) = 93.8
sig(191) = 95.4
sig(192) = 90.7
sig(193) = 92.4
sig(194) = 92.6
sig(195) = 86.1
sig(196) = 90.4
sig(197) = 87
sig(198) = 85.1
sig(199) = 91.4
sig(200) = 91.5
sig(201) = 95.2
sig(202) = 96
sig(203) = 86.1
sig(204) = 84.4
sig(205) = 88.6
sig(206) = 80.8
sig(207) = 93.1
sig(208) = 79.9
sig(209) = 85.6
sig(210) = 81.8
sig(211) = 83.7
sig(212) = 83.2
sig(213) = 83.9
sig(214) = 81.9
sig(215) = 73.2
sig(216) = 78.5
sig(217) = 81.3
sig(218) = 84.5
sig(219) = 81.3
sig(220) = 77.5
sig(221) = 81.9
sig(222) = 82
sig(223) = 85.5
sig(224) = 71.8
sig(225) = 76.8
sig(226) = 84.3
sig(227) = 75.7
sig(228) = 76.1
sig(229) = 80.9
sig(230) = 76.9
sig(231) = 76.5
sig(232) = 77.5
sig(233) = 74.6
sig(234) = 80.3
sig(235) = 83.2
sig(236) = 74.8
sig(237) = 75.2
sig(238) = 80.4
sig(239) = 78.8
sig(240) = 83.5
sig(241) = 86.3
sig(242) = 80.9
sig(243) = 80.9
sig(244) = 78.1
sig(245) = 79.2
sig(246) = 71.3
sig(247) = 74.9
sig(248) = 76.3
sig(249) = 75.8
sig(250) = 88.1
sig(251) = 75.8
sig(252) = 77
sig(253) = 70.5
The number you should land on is 3.63 ch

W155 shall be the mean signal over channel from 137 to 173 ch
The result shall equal 95.2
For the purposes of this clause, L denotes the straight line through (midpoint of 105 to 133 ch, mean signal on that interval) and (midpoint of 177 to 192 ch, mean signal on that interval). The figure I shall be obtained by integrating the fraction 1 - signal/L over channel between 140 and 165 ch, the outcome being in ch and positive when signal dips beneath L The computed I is 2.22 ch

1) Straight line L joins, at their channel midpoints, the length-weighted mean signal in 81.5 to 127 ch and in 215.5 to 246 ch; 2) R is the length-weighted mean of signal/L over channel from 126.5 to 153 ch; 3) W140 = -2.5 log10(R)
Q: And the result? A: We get 0.05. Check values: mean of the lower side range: 118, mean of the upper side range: 79.4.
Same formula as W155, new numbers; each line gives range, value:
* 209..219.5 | 81.5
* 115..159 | 105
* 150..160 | 96.3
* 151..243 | 88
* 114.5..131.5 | 114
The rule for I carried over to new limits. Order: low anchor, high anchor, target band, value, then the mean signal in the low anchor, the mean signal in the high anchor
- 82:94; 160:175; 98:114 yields -1.6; 114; 93.4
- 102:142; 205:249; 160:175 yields 0.7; 112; 79.9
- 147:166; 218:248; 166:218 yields -1.4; 95.8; 78.9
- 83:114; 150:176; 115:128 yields -0.5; 119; 94.3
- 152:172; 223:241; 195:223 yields -0.5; 93.1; 78.5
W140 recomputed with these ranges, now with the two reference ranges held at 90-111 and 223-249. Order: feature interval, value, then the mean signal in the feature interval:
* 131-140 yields 0.06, 104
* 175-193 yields 0.00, 94.5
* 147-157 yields 0.06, 99.5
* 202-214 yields 0.03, 85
